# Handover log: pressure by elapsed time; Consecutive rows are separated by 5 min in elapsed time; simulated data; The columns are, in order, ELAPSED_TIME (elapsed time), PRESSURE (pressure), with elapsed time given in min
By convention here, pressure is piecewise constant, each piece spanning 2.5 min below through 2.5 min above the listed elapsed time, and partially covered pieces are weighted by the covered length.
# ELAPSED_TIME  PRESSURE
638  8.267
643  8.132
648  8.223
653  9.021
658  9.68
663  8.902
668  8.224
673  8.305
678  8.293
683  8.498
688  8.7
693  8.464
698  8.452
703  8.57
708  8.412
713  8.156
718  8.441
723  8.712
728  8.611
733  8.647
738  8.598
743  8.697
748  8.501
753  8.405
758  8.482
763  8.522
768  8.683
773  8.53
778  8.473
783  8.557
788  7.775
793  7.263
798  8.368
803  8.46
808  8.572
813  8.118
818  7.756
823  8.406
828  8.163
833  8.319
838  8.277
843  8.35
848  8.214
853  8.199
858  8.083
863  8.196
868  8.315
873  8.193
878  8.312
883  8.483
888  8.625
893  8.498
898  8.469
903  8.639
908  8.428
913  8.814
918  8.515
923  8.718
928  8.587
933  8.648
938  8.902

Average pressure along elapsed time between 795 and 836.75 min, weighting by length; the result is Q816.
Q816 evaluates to 8.26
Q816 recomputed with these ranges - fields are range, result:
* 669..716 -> 8.42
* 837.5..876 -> 8.23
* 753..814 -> 8.33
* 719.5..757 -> 8.59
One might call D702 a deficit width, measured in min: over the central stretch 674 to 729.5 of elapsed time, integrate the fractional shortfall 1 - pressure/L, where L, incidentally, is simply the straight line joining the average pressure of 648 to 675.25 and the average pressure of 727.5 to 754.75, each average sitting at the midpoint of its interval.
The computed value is 1.3 min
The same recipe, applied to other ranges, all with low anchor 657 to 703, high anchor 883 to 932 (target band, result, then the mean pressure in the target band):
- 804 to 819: 0.6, 8.22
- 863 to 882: 0.7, 8.28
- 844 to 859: 0.7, 8.19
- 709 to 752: 0.2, 8.54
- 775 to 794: 1.1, 8.09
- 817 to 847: 1.2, 8.23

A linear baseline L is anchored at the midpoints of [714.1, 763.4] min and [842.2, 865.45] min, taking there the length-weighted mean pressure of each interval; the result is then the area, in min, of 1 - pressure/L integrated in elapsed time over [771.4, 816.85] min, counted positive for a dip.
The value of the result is 0.9 min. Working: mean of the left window 8.55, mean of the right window 8.2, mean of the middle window 8.22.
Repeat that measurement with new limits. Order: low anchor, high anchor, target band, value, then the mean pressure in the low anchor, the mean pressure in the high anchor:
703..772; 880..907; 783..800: 1.3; 8.53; 8.53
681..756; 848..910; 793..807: 0.4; 8.52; 8.36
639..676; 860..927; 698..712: 0.2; 8.62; 8.48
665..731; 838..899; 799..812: -0.1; 8.45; 8.32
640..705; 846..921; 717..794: 0.5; 8.57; 8.4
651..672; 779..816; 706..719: 0.5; 8.91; 8.17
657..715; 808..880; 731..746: -0.4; 8.53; 8.22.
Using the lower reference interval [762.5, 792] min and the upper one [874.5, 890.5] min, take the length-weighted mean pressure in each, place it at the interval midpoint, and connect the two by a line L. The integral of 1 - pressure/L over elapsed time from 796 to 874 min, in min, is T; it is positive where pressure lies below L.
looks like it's 1.5 min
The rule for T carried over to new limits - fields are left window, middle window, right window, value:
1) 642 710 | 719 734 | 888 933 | -0.1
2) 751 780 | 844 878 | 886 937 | 1.4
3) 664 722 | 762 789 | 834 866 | -0.4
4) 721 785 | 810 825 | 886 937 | 0.8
